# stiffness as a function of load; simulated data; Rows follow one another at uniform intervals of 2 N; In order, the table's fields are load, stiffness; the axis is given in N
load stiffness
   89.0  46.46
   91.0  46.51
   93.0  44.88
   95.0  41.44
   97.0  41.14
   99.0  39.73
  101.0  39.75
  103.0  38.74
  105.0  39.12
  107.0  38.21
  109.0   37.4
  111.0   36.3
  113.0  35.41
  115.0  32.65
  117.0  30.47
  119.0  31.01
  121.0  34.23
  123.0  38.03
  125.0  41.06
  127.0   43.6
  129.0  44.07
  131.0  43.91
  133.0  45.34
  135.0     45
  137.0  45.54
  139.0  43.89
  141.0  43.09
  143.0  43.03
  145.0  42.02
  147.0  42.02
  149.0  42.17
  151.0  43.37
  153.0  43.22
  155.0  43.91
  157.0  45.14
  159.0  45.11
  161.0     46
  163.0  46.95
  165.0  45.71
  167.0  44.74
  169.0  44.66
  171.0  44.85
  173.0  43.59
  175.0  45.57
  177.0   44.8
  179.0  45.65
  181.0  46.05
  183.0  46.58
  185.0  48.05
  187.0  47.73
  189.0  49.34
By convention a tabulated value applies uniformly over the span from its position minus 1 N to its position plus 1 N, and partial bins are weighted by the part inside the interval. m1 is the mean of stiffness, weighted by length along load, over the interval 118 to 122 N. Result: 32.6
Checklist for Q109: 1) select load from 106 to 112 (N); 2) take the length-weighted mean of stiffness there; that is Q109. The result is 37.3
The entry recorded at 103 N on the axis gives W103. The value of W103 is 38.74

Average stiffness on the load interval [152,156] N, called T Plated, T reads 43.6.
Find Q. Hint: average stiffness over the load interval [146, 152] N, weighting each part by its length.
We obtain 42.5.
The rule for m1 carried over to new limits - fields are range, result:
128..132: 44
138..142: 43.5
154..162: 45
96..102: 40.2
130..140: 44.7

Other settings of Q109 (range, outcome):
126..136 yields 44.4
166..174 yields 44.5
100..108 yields 39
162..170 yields 45.5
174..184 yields 45.7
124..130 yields 42.9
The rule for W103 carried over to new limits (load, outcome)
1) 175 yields 45.57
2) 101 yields 39.75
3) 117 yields 30.47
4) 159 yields 45.11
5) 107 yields 38.21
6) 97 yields 41.14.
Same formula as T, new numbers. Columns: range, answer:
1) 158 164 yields 46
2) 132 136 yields 45.2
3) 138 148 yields 42.8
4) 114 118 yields 31.6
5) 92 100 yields 41.8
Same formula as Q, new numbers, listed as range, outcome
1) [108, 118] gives 34.4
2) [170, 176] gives 44.7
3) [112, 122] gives 32.8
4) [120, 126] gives 37.8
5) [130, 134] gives 44.6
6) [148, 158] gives 43.6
